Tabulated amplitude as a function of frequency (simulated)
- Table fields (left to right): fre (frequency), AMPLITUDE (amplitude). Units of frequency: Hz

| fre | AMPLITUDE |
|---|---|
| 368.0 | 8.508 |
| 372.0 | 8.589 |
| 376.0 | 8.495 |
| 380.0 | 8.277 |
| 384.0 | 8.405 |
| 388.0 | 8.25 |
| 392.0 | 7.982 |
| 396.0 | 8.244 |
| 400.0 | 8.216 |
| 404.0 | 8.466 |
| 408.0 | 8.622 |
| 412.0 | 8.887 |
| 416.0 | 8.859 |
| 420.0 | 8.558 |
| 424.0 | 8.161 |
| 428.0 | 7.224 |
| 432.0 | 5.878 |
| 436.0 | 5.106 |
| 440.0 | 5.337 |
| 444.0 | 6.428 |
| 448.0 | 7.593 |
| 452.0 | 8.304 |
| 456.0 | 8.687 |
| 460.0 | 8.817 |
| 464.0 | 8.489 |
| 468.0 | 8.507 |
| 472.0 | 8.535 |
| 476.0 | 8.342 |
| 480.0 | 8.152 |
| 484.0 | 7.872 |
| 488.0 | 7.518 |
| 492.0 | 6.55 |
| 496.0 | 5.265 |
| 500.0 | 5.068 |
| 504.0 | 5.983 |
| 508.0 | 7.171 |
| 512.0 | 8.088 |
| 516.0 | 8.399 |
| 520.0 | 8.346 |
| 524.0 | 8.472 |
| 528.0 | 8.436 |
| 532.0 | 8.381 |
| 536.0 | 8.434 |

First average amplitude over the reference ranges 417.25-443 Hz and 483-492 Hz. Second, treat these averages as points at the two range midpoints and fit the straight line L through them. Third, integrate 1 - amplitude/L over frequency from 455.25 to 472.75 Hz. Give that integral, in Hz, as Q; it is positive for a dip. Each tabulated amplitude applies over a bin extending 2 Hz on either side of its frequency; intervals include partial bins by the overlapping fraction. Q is -3.6 Hz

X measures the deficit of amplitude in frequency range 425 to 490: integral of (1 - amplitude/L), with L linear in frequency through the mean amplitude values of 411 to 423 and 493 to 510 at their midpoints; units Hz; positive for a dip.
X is -2.67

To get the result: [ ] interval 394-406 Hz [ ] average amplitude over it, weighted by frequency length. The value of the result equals 8.31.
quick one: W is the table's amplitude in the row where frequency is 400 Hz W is 8.216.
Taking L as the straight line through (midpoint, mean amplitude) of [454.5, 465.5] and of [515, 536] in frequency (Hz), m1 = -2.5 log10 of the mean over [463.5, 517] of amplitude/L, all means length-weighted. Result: 0.16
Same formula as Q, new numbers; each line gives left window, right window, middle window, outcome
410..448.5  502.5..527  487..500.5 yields 2.7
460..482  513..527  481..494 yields 1.6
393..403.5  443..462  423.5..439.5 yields 3.5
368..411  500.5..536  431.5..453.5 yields 4.6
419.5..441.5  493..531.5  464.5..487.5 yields -4.2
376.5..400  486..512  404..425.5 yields -2.2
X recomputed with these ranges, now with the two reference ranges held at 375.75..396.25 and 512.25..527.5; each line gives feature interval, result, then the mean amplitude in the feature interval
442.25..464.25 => 0.7 Hz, 8.04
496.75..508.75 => 3.6 Hz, 5.88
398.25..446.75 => 4.8 Hz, 7.48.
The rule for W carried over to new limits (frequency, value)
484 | 7.872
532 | 8.381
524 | 8.472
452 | 8.304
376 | 8.495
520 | 8.346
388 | 8.25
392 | 7.982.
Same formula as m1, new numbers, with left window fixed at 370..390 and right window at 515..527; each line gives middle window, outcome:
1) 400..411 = -0.01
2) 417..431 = 0.07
